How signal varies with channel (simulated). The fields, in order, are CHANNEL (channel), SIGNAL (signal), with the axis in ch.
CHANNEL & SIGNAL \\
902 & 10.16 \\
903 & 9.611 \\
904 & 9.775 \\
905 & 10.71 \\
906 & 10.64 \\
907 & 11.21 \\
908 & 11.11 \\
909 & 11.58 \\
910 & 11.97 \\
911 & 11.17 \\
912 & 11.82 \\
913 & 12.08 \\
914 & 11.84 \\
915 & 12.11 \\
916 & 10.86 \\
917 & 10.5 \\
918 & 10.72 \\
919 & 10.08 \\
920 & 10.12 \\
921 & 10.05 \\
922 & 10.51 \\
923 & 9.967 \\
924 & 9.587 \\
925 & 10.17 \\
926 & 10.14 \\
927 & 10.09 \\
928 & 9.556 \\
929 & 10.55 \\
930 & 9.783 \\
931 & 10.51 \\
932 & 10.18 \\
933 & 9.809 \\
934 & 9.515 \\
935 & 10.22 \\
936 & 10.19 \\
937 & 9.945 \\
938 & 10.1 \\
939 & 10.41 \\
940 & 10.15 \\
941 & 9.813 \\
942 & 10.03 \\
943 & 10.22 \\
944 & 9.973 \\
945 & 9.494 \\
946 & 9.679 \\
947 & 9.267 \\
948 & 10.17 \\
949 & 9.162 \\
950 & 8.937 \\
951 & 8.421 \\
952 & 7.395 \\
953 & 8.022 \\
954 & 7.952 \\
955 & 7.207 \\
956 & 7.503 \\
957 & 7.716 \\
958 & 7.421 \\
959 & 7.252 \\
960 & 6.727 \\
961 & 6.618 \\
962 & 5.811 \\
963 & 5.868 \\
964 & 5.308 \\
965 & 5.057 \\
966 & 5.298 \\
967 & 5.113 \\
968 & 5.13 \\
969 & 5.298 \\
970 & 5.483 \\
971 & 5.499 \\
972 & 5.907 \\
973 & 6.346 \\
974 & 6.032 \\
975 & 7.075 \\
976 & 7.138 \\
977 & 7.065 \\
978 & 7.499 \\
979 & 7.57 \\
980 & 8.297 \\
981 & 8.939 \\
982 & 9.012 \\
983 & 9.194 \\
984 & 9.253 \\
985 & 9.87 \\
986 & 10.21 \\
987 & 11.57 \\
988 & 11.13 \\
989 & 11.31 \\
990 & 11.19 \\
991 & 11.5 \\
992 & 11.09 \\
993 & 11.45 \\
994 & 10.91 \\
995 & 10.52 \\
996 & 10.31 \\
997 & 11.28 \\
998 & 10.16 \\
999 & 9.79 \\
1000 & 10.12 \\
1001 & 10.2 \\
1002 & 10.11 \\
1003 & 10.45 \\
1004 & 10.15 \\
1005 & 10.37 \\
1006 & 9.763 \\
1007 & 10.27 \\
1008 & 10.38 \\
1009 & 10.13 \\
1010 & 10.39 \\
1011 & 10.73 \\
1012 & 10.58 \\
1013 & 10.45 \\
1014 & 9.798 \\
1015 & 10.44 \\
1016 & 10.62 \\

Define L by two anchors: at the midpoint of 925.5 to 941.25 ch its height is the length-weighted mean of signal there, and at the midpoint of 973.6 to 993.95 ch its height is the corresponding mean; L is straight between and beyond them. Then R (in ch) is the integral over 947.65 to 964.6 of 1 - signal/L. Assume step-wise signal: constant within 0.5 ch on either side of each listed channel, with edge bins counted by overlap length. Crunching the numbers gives 4.0 ch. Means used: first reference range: 10.1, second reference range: 9.37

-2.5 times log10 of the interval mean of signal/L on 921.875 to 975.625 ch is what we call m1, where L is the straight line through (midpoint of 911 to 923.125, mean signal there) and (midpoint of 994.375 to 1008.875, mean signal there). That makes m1 0.28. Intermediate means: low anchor 10.9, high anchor 10.3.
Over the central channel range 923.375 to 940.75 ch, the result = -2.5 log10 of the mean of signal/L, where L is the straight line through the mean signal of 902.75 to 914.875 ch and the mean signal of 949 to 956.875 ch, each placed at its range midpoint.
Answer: -0.06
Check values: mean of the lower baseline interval 11.2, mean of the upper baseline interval 7.99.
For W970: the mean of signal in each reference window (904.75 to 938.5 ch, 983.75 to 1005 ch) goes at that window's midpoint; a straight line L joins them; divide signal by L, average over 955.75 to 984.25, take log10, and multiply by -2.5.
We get 0.49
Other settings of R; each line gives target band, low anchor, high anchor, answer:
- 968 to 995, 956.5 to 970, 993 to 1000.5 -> -0.2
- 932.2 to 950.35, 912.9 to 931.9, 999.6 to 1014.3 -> 1.0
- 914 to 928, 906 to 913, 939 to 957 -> 0.4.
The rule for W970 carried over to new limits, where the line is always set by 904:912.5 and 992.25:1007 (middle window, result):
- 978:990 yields 0.10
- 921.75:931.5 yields 0.10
